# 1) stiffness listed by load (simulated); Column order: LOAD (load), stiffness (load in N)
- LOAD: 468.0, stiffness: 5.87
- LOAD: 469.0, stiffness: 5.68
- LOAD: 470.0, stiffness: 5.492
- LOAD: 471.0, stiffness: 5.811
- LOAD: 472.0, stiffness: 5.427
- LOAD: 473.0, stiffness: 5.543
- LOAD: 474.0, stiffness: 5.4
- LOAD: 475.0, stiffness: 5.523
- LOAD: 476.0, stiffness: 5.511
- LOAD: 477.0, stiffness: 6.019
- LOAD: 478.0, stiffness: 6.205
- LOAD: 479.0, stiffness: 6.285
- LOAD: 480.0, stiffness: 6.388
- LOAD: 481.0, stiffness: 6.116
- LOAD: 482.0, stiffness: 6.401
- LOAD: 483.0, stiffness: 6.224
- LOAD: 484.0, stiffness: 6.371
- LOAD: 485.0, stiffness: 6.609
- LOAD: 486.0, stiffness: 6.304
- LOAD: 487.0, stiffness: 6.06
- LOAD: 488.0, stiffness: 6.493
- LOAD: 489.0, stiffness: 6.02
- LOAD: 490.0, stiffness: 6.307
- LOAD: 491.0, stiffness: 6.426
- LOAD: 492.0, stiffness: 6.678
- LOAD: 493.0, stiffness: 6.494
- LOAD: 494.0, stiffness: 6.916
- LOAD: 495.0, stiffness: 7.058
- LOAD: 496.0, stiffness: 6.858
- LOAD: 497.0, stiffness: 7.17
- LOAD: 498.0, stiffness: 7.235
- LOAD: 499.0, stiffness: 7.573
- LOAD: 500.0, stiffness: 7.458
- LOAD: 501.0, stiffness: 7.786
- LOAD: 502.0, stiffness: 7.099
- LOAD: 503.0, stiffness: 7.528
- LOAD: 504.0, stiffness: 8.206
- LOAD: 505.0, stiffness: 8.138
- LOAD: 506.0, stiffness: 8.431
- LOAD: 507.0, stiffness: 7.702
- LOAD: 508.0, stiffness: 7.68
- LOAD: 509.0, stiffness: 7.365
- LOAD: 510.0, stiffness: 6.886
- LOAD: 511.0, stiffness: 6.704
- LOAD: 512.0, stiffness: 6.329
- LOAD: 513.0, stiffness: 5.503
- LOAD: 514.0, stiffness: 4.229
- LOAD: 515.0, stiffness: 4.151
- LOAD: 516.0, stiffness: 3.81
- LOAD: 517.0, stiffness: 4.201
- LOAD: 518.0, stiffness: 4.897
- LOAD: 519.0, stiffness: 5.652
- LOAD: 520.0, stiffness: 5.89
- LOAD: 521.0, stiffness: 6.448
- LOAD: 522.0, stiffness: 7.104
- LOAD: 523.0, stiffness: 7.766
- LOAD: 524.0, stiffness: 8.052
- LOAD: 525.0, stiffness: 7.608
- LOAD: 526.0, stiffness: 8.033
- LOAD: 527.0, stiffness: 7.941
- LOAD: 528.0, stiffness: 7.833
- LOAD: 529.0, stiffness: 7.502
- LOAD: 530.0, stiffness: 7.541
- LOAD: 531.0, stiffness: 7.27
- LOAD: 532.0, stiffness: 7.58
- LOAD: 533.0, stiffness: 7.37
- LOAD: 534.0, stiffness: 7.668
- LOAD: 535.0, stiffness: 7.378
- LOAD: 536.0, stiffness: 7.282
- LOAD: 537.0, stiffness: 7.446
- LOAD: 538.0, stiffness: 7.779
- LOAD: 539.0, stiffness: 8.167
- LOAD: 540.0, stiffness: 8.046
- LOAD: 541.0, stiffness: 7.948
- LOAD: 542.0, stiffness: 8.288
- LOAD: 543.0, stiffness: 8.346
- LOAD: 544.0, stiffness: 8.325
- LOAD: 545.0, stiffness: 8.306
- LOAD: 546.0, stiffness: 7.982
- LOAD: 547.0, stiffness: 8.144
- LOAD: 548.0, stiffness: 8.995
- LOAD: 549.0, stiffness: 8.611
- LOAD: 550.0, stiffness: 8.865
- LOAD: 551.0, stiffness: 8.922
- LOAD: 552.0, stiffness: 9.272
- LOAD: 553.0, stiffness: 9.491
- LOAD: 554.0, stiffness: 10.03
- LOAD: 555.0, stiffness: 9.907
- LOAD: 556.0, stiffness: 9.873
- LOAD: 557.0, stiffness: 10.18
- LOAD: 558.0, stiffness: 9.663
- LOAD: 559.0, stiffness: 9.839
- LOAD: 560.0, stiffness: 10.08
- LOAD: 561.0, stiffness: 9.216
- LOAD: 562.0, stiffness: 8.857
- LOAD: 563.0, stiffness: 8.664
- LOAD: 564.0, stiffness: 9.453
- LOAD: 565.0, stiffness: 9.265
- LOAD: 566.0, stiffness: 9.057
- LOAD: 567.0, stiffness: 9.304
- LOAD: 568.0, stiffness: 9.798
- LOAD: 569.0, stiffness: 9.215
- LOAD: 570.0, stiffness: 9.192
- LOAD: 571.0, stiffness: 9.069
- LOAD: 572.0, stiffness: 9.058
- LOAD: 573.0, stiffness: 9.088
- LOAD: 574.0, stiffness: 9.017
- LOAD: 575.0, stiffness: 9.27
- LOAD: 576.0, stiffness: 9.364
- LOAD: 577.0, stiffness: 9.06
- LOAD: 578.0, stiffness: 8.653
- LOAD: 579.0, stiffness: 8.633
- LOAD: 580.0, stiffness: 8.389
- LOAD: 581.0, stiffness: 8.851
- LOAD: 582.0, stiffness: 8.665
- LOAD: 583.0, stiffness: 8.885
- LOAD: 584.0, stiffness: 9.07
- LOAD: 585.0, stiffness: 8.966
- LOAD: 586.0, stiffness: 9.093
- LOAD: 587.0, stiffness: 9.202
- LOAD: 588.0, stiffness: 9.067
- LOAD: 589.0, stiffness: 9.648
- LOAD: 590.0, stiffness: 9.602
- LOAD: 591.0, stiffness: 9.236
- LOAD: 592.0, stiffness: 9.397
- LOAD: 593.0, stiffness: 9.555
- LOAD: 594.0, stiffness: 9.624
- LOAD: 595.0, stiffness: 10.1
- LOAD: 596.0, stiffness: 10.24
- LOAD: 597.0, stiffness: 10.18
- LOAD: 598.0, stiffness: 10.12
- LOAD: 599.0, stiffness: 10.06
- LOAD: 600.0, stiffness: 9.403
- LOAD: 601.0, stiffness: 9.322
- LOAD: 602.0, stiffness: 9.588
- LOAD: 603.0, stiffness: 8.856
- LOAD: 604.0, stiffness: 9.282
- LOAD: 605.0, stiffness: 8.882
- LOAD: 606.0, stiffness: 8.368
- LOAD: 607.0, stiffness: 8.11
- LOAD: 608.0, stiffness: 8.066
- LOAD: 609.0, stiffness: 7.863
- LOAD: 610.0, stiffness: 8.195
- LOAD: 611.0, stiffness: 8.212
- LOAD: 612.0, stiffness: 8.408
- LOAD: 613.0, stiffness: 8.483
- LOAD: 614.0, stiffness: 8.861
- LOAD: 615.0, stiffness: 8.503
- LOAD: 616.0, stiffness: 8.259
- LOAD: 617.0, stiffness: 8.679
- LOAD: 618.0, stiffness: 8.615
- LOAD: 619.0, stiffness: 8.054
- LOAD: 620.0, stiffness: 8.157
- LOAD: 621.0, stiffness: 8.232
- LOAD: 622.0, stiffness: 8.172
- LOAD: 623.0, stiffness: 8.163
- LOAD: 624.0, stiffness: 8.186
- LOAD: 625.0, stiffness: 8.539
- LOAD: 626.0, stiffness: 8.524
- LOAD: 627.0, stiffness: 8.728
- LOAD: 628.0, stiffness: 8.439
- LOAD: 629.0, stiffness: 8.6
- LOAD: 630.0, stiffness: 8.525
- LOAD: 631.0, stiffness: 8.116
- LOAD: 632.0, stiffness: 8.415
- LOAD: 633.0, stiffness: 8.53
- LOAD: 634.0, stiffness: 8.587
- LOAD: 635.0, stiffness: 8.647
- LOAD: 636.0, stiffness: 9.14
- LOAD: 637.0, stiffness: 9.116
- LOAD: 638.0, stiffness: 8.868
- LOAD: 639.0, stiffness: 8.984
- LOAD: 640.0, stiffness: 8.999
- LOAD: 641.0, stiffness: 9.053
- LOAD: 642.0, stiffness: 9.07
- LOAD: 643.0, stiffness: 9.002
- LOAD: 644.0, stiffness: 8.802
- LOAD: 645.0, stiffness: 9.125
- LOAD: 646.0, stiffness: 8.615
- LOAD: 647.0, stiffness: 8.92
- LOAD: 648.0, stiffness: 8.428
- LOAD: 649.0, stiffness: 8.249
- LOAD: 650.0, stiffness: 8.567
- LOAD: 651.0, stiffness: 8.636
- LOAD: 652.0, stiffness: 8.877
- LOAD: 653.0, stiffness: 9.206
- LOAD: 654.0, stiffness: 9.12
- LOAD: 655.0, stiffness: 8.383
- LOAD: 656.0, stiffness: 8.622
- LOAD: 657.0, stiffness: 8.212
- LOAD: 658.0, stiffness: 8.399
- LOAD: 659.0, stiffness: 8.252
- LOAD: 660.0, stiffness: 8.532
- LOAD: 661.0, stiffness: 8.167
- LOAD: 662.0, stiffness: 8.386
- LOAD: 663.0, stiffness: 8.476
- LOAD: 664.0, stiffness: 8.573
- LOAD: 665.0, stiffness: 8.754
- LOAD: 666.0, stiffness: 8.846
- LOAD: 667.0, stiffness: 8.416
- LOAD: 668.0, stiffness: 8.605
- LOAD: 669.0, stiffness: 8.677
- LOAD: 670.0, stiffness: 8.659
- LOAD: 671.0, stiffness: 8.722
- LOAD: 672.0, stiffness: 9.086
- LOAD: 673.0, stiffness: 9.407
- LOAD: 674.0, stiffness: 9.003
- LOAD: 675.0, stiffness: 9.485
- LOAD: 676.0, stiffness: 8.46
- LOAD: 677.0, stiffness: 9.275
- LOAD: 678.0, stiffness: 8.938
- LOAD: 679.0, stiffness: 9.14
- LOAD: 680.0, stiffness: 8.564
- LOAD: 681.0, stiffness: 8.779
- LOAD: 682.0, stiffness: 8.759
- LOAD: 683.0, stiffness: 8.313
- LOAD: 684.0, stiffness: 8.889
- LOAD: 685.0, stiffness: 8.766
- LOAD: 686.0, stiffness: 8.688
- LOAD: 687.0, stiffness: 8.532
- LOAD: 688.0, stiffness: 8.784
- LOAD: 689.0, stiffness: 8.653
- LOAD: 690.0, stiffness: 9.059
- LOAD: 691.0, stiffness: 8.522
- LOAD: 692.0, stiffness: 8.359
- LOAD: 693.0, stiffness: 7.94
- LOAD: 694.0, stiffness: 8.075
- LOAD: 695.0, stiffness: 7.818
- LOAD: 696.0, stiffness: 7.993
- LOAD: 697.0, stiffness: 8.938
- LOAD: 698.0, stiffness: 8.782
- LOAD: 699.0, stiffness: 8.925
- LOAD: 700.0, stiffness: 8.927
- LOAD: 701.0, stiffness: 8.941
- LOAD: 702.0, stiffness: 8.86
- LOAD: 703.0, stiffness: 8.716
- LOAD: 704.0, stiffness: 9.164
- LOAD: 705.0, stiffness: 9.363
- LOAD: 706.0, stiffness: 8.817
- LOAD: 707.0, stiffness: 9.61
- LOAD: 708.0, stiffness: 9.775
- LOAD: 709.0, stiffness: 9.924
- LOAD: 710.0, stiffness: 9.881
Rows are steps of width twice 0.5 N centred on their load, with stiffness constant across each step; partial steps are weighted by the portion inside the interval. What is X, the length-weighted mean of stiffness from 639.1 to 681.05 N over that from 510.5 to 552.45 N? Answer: 1.2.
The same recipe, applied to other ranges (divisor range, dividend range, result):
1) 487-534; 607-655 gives 1.25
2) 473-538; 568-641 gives 1.32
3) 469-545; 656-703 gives 1.27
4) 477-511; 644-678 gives 1.26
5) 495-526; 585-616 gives 1.35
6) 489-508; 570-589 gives 1.24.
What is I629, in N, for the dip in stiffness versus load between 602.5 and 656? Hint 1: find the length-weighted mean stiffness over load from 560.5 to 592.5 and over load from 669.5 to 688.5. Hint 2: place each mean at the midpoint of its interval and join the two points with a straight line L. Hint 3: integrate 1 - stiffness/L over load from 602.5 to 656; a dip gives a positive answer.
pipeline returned 2.28 N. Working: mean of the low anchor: 9.1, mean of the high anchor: 8.86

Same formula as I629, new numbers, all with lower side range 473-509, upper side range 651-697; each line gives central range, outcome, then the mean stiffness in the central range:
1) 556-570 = -3.6 N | 9.44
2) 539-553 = -2.2 N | 8.49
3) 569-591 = -3.9 N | 9.05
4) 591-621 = -3.8 N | 8.94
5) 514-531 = 1.5 N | 6.48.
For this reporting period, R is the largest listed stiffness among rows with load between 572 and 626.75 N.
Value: 10.24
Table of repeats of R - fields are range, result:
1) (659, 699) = 9.485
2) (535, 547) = 8.346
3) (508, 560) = 10.18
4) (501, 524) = 8.431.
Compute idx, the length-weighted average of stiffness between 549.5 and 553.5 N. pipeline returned 9.14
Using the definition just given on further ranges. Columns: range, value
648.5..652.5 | 8.58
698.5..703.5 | 8.87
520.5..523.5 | 7.11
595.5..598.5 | 10.2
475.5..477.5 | 5.77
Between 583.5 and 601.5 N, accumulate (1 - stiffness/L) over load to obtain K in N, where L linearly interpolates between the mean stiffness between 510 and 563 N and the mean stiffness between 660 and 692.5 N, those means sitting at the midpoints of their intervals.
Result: -3.1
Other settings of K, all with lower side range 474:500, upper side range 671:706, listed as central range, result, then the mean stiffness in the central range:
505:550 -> -1.9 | 7.22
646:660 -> -0.4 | 8.6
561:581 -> -4.5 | 9.07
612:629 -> -0.9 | 8.42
